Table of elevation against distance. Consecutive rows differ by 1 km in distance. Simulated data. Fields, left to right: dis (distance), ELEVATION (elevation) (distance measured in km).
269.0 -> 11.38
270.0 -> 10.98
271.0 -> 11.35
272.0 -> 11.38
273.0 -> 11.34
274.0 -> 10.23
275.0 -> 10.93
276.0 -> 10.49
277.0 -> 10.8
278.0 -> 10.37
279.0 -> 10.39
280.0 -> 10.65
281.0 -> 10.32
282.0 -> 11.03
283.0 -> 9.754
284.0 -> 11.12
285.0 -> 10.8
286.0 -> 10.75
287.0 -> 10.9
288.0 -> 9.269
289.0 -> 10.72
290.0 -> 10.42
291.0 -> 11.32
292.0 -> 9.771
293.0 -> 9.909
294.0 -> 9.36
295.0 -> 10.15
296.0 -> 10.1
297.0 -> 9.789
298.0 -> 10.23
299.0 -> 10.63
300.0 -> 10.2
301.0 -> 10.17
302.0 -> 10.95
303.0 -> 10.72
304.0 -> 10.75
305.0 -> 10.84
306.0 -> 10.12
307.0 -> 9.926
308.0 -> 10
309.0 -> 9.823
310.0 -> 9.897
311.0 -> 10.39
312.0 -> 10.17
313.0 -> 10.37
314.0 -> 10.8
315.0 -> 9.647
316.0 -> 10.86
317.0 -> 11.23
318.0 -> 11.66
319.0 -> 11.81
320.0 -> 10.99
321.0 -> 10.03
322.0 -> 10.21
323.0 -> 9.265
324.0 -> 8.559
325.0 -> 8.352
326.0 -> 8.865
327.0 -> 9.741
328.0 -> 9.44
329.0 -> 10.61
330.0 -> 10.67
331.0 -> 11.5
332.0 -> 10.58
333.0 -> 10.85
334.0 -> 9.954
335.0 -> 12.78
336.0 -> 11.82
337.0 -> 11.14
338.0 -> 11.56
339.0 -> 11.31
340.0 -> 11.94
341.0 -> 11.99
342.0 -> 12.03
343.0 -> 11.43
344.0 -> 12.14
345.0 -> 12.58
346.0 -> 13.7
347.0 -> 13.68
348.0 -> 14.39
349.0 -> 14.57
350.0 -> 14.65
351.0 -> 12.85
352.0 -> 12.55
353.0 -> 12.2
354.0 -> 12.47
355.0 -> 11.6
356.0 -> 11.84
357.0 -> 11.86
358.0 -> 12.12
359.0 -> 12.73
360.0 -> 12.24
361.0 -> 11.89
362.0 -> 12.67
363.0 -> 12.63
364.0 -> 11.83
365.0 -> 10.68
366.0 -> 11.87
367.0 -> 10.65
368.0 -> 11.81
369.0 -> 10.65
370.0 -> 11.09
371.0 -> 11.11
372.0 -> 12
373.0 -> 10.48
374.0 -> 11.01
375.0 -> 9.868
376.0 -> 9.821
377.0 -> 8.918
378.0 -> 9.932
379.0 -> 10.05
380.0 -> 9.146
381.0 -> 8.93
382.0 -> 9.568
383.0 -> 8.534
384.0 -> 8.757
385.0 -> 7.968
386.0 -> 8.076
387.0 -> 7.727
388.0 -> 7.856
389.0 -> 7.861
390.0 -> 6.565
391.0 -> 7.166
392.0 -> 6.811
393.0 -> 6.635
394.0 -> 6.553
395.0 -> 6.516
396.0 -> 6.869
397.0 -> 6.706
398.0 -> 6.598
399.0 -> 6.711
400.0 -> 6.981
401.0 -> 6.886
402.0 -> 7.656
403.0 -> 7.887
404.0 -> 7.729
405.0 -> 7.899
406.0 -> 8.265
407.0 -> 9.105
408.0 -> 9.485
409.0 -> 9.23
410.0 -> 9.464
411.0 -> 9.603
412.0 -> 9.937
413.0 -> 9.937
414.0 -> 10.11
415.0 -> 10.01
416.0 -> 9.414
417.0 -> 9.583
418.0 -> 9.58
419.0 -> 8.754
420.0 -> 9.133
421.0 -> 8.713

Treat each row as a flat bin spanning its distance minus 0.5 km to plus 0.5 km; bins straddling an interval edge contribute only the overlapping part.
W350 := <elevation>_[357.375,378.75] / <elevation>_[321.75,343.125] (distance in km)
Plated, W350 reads 1.05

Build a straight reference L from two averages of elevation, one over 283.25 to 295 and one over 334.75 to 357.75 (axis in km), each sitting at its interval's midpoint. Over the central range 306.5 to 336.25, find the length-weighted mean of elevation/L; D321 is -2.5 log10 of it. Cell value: 0.120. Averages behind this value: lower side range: 10.4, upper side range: 12.5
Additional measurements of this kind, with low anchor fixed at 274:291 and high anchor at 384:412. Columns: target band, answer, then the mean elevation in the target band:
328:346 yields -0.238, 11.5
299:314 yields -0.039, 10.3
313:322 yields -0.118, 10.8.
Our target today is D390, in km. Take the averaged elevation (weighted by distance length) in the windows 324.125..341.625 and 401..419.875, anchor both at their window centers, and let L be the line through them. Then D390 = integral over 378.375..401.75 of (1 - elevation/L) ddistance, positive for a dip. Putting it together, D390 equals 4.6 km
